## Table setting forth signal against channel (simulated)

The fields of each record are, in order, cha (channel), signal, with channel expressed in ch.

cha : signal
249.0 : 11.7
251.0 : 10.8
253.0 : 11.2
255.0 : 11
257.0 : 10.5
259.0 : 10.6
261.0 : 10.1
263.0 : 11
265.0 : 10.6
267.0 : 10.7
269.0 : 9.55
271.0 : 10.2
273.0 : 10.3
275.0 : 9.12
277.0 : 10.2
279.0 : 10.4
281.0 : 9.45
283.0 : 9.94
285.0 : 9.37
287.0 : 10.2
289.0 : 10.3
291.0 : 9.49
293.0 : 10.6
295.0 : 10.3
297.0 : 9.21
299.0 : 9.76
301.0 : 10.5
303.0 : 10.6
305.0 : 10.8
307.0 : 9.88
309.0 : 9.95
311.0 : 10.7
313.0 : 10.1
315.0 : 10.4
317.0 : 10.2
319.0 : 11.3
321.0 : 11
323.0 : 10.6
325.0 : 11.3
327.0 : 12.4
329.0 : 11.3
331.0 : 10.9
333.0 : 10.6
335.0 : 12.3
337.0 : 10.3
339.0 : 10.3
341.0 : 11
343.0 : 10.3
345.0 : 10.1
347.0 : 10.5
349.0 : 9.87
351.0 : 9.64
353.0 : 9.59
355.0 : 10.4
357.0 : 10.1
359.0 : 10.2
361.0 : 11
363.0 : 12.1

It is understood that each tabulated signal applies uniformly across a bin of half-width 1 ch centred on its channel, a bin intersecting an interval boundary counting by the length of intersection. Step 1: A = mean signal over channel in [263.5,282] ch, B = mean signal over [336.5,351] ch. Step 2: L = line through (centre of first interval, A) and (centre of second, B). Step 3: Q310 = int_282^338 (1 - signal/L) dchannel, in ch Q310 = -1.7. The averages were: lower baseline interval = 10.1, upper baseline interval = 10.3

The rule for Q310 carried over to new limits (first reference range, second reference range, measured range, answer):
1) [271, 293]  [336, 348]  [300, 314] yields -0.32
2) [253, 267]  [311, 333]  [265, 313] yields 3.18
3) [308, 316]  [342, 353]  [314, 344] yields -2.30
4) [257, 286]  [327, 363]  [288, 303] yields 0.31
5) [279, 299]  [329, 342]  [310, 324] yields -0.13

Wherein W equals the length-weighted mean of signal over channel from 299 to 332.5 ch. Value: 10.7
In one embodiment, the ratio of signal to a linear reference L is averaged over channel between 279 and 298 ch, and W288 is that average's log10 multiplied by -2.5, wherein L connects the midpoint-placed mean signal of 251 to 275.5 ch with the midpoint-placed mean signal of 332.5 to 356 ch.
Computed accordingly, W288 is 0.06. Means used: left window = 10.4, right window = 10.4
